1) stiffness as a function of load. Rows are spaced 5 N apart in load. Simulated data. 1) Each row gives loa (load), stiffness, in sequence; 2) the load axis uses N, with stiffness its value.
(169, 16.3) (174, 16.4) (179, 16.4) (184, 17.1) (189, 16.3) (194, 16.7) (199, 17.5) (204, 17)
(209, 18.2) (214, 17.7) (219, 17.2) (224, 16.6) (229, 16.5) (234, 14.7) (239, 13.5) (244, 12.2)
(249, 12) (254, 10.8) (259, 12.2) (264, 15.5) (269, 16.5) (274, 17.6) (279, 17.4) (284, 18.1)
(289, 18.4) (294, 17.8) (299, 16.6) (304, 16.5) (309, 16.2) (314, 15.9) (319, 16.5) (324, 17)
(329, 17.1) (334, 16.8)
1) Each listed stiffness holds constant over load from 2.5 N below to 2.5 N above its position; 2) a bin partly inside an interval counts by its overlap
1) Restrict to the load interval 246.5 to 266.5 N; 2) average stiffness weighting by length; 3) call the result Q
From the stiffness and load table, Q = 12.6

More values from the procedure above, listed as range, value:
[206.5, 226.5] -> 17.4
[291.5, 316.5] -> 16.6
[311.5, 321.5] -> 16.2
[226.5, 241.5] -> 14.9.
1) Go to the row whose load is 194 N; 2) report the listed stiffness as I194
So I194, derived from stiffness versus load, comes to 16.7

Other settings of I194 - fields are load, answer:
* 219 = 17.2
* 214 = 17.7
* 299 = 16.6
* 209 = 18.2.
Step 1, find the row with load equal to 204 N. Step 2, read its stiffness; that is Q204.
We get 17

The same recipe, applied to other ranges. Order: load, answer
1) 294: 17.8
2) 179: 16.4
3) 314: 15.9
